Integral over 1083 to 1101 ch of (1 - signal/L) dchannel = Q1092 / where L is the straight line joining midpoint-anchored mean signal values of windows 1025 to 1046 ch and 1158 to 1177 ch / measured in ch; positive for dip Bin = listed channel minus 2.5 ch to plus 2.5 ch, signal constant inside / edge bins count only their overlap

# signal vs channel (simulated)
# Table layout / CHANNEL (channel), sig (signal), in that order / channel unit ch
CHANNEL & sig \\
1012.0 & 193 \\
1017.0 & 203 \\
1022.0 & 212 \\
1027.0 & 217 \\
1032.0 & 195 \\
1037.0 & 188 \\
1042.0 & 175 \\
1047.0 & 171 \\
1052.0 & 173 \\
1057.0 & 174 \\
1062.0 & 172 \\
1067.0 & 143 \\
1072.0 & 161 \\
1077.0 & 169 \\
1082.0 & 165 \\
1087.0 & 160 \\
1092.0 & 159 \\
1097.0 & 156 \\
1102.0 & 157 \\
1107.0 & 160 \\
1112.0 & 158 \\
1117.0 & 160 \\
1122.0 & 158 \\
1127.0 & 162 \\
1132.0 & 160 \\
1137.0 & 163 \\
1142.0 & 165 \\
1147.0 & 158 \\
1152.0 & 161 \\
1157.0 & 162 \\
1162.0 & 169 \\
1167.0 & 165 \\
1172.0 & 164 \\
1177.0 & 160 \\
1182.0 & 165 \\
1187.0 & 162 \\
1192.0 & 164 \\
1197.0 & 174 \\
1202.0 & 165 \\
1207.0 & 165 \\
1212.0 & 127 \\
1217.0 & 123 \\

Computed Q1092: 2.14 ch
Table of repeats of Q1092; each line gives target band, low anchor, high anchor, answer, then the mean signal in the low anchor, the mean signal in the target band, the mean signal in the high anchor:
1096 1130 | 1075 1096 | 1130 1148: 0.70 ch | 163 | 159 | 162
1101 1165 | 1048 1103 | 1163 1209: 1.15 ch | 163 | 161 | 165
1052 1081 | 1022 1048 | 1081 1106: 1.63 ch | 192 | 165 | 159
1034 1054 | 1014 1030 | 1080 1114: 1.81 ch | 210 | 177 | 159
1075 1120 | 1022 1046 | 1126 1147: 3.59 ch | 194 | 160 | 162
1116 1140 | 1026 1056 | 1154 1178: 1.35 ch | 184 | 161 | 164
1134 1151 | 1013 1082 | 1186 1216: 0.46 ch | 181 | 162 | 158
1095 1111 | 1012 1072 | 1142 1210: 1.53 ch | 183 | 158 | 164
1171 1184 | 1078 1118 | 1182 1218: -0.47 ch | 160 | 163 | 156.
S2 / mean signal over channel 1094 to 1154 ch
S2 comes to 160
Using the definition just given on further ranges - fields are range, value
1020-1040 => 202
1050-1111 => 162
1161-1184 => 164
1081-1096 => 160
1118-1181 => 162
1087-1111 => 158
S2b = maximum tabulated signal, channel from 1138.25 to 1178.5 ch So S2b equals 169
